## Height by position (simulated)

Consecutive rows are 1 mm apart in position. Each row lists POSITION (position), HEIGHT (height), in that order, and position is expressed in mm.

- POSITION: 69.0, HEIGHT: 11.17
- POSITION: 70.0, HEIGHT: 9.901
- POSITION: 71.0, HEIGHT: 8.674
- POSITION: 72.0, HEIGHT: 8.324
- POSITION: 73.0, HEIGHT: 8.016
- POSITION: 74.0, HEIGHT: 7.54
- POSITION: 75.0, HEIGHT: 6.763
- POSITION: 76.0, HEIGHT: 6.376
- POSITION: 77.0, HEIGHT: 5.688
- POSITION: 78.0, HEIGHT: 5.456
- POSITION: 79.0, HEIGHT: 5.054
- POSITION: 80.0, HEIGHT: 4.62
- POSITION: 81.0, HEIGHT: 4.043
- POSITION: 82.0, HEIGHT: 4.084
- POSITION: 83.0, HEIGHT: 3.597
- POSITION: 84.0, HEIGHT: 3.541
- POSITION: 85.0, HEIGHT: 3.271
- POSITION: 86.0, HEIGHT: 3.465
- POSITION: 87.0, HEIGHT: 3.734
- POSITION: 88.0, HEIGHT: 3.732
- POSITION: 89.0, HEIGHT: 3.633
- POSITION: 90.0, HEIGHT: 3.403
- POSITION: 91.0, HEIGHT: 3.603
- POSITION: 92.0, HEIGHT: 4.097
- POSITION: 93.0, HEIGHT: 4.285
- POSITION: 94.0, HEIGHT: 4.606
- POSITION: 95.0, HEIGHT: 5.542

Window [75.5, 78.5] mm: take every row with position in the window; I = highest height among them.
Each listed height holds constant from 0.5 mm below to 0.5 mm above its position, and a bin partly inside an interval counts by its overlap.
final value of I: 6.376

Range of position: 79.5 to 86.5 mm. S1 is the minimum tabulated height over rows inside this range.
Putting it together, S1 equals 3.271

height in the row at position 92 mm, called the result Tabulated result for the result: 4.097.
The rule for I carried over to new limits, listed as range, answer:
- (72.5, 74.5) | 8.016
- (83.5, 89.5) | 3.734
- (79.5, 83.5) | 4.62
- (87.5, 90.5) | 3.732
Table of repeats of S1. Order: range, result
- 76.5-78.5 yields 5.456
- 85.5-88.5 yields 3.465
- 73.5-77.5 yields 5.688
